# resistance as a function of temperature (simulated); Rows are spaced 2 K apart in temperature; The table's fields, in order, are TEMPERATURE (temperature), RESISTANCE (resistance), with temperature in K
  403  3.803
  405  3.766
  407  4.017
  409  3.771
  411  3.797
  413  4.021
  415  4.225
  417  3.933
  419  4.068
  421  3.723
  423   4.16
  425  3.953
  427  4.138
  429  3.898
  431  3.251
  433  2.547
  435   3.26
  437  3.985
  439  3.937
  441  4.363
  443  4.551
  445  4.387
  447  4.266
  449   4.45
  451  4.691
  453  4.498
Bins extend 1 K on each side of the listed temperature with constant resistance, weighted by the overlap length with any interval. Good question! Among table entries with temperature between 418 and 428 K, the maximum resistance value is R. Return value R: 4.16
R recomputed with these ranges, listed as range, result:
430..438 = 3.985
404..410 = 4.017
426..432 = 4.138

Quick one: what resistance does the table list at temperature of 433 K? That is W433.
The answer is 2.547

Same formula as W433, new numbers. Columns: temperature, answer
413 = 4.021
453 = 4.498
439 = 3.937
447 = 4.266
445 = 4.387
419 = 4.068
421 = 3.723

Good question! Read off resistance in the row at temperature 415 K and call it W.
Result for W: 4.225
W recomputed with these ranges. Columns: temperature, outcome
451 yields 4.691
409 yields 3.771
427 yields 4.138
